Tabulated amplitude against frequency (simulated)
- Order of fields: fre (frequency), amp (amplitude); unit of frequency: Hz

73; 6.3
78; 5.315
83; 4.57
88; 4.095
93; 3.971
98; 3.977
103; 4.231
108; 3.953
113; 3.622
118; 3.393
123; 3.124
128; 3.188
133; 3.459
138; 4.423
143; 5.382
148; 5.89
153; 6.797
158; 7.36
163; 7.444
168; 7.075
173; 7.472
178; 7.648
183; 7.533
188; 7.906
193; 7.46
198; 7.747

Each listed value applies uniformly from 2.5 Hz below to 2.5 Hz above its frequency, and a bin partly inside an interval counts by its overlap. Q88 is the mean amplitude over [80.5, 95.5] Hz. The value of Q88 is 4.21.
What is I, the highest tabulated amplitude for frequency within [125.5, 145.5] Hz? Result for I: 5.382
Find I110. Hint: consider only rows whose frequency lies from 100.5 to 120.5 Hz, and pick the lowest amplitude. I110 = 3.393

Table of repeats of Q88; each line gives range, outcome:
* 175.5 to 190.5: 7.7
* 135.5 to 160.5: 5.97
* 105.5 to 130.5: 3.46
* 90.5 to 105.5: 4.06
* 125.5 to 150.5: 4.47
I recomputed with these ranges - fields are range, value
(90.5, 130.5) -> 4.231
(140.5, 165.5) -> 7.444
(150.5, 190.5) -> 7.906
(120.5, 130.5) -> 3.188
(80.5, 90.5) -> 4.57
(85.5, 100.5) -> 4.095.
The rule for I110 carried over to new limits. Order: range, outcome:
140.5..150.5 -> 5.382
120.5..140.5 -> 3.124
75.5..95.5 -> 3.971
